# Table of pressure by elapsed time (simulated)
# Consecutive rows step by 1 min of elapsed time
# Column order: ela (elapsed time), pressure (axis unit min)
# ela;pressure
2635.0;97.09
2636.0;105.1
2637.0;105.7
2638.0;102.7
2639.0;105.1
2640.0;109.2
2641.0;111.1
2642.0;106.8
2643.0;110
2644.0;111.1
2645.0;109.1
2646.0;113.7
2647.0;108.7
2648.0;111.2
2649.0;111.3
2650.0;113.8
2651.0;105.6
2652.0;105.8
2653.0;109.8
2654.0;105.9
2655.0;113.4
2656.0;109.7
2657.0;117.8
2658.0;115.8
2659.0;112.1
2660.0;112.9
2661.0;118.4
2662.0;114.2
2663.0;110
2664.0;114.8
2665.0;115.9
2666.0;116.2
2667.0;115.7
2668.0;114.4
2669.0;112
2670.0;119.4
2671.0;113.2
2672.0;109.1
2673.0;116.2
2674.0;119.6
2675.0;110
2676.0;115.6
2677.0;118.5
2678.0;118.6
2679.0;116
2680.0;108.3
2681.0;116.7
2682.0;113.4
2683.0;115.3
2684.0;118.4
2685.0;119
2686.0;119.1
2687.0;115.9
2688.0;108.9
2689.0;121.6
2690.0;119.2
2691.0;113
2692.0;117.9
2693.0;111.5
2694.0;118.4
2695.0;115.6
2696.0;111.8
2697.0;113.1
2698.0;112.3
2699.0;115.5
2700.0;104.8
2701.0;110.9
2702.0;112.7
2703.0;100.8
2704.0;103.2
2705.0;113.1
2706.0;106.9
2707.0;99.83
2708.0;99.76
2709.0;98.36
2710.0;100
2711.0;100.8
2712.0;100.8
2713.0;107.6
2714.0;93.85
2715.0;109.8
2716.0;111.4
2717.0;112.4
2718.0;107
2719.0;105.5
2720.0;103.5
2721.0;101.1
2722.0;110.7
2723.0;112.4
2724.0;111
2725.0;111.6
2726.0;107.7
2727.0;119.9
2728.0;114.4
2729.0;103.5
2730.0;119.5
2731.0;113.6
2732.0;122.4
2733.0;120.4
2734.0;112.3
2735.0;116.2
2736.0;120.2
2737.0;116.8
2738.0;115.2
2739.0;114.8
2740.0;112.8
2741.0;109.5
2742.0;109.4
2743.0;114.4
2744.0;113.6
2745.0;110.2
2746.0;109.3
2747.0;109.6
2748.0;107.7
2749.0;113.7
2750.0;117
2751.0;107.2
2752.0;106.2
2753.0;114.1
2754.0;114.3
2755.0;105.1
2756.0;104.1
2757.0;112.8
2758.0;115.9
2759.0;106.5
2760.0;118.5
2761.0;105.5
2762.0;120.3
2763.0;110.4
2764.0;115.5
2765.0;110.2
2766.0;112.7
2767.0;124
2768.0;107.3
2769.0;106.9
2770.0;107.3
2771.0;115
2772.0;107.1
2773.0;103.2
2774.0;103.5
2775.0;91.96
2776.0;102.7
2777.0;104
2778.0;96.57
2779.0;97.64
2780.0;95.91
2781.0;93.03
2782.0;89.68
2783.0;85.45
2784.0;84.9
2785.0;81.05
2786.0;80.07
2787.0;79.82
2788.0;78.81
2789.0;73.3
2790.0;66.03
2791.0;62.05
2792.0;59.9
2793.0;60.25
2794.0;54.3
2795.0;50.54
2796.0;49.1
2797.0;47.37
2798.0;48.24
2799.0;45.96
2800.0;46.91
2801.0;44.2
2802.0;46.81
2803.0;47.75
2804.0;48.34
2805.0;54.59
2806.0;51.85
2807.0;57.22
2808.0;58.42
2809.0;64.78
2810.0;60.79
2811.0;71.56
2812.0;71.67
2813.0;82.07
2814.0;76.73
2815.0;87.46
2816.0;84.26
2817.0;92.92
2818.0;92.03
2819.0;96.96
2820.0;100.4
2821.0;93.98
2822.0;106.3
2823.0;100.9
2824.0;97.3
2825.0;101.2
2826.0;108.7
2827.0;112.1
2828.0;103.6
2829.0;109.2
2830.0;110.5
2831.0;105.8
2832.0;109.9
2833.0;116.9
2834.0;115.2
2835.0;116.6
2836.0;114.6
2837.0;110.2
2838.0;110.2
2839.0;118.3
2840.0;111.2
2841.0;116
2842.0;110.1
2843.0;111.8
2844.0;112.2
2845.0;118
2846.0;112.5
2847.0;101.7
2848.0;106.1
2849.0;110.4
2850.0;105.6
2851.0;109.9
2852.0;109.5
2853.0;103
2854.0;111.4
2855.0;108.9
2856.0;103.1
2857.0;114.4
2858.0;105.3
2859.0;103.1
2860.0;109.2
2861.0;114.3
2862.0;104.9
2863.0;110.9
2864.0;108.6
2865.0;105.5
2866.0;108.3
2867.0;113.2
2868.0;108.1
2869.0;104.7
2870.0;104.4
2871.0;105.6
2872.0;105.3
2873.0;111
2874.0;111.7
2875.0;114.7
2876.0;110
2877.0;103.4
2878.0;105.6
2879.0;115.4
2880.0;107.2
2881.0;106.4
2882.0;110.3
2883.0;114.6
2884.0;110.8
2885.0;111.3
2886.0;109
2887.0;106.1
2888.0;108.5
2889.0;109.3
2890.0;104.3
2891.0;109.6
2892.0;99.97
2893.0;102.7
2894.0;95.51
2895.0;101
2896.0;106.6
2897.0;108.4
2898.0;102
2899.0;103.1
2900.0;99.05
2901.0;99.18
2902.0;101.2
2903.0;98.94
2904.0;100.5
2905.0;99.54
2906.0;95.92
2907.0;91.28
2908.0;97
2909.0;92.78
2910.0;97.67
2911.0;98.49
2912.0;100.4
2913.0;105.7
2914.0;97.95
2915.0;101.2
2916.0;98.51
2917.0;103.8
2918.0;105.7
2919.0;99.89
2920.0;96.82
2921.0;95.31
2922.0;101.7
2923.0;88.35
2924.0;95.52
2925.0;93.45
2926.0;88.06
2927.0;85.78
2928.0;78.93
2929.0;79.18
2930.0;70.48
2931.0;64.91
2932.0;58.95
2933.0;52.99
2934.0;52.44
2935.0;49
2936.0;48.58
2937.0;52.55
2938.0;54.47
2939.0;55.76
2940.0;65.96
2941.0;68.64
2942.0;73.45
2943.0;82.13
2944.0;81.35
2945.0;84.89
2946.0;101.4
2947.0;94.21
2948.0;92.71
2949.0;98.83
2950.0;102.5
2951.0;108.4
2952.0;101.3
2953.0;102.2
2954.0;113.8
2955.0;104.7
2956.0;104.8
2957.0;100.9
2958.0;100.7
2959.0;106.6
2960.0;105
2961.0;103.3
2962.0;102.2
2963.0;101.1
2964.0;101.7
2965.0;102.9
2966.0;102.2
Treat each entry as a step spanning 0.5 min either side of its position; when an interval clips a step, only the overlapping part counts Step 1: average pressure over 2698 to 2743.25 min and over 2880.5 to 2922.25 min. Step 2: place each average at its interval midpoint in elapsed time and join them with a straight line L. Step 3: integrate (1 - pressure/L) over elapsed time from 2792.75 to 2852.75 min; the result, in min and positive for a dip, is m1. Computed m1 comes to 9.6 min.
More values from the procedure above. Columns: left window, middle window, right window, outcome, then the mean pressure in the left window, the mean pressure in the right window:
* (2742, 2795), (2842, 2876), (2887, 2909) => -2.7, 99.4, 102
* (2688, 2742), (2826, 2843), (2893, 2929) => -1.5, 111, 97.7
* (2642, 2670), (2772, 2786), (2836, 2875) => 2.0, 112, 109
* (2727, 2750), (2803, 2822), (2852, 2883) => 6.1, 114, 108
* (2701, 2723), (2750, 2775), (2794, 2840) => -4.2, 105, 83.1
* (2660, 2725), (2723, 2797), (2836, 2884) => 5.9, 111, 109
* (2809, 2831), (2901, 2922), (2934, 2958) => -3.0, 93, 84.1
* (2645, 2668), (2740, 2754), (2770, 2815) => -4.0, 112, 73.1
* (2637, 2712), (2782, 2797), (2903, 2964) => 4.8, 112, 89.4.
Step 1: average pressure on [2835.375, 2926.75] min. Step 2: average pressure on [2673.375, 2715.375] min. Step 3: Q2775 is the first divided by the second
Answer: 0.95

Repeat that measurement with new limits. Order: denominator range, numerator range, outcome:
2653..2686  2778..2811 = 0.57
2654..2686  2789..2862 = 0.78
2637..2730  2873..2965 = 0.86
